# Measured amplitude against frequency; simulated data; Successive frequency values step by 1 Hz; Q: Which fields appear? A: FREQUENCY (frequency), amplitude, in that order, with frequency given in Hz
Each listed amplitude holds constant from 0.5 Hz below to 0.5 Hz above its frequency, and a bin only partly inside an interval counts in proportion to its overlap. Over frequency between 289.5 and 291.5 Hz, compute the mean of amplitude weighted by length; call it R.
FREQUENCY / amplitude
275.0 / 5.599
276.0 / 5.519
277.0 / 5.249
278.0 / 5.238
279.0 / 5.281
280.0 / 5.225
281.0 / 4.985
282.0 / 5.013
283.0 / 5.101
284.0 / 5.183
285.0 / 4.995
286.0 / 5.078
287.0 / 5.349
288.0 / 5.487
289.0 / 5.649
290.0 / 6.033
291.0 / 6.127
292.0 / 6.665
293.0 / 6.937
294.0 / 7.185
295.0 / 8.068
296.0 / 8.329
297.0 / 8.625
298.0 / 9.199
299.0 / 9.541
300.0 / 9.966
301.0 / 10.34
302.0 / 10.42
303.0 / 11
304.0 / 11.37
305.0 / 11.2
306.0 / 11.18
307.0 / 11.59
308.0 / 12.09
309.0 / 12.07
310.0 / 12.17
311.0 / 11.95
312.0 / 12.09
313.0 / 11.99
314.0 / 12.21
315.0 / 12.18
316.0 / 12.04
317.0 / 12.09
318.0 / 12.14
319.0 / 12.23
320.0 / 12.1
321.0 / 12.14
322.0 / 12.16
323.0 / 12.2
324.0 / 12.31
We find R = 6.08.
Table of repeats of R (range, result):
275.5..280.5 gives 5.3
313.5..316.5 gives 12.1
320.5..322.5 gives 12.2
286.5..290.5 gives 5.63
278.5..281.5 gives 5.16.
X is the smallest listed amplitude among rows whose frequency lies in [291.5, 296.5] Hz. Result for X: 6.665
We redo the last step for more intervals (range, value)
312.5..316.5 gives 11.99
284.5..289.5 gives 4.995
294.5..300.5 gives 8.068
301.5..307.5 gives 10.42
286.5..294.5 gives 5.349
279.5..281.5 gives 4.985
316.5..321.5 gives 12.09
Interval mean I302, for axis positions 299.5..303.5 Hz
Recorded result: 10.4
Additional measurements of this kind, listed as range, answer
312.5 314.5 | 12.1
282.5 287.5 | 5.14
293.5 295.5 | 7.63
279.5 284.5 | 5.1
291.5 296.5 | 7.44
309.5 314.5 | 12.1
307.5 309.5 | 12.1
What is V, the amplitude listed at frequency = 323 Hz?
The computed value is 12.2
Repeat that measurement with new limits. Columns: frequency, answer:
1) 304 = 11.37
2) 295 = 8.068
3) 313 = 11.99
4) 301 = 10.34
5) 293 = 6.937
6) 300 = 9.966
